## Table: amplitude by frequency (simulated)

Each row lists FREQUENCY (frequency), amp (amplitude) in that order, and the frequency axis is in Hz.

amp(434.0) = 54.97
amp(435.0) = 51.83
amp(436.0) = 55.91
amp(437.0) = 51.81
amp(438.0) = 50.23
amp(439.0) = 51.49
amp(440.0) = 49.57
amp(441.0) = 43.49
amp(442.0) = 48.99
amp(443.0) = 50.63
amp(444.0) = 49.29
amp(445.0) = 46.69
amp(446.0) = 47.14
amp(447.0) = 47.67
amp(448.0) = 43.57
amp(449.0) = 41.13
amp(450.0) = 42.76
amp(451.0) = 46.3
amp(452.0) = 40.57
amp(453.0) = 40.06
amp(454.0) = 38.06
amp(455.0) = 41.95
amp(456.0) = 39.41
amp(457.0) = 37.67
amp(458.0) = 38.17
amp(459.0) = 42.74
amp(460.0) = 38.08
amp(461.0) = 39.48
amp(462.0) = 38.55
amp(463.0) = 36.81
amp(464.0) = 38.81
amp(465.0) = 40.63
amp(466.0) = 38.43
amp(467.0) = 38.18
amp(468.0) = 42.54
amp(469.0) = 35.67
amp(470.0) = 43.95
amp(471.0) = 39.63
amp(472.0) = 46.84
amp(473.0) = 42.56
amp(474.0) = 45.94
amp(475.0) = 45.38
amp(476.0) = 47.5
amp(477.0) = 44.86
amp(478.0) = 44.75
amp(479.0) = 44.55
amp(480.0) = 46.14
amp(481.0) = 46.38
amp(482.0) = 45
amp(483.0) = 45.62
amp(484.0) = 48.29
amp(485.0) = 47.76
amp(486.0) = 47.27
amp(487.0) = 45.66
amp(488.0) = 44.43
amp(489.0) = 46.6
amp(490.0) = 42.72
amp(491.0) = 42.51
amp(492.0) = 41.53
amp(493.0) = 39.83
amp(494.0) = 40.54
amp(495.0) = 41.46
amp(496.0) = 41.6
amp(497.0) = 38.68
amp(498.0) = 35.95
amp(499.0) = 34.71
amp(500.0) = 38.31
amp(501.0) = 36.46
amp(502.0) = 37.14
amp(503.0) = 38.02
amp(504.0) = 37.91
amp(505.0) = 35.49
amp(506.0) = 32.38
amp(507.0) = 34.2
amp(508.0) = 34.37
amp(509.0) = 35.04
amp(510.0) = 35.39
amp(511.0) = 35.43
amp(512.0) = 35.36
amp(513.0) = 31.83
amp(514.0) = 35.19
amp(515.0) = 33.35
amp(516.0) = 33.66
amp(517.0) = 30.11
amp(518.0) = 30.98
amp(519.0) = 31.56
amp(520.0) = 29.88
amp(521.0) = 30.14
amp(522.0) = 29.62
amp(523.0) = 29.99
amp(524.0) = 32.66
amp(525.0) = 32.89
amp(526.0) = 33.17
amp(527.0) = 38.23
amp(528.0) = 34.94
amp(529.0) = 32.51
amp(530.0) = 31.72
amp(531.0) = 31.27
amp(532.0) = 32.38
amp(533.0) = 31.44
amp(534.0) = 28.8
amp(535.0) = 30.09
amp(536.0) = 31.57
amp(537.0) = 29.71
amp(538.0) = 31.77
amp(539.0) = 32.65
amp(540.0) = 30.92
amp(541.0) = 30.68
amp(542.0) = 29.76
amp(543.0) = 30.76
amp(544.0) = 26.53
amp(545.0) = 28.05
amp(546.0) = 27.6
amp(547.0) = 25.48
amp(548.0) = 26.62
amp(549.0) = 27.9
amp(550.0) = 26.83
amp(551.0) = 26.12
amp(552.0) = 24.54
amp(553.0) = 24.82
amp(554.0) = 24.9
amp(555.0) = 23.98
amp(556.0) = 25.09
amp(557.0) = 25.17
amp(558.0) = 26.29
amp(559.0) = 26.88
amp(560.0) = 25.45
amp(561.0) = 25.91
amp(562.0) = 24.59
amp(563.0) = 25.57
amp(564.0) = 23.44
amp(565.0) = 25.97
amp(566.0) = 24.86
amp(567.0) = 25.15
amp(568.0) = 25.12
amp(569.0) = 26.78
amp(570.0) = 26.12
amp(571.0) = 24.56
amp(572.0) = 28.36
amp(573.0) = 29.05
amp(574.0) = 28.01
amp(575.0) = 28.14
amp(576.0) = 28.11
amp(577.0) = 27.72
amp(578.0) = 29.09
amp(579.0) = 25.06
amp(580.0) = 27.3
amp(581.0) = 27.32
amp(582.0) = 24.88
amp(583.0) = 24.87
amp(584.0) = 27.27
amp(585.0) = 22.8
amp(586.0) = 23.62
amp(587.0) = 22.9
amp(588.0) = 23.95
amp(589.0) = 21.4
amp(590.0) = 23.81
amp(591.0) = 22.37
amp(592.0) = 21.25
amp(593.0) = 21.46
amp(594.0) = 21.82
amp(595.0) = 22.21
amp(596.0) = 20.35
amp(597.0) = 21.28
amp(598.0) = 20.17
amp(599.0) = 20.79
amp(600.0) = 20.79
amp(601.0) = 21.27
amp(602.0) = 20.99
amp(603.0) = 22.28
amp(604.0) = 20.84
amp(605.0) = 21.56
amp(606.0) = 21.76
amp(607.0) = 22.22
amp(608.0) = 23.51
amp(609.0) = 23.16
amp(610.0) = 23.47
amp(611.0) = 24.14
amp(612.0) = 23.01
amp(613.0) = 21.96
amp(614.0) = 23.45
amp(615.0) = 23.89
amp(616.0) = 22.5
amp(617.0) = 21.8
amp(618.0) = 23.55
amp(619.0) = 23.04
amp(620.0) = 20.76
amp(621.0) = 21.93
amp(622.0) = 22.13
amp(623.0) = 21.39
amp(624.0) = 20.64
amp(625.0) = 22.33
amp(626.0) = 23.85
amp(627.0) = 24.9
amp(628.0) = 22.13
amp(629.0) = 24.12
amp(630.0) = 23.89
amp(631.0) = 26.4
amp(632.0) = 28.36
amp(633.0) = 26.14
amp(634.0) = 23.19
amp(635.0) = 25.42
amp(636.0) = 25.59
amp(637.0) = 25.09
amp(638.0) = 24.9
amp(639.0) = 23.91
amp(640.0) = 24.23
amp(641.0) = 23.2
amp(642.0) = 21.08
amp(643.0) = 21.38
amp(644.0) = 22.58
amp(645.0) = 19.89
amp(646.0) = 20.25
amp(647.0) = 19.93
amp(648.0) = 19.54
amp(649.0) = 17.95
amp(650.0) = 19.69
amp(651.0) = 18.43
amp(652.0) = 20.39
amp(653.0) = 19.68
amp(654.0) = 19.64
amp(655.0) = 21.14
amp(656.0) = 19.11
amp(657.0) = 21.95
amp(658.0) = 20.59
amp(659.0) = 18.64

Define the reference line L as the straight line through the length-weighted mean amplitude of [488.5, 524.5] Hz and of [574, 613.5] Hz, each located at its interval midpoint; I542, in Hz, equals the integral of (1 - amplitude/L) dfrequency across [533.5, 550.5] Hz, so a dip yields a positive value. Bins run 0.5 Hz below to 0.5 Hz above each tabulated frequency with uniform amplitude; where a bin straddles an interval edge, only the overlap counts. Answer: 0.9 Hz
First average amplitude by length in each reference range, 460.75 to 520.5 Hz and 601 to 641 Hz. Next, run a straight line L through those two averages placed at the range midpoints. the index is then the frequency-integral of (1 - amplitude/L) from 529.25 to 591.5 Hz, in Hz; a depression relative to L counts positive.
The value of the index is 7.9 Hz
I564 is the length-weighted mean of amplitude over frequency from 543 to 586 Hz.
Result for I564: 26.2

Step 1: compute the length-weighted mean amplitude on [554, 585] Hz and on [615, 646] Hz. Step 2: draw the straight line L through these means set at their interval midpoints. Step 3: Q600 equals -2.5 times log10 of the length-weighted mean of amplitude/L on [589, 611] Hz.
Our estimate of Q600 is 0.13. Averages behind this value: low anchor 26.1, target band 21.8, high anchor 23.3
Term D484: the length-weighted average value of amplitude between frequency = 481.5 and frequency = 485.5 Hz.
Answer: 46.7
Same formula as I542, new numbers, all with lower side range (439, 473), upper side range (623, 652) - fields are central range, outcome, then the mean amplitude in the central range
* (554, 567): 2.44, 25.2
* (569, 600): 4.39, 24.5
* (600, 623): 2.86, 22.4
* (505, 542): 2.83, 32.4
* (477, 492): -2.33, 45.4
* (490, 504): -0.41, 39.1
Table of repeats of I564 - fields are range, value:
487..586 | 31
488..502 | 40.1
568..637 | 23.8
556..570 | 25.5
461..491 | 43.4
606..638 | 23.5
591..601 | 21.2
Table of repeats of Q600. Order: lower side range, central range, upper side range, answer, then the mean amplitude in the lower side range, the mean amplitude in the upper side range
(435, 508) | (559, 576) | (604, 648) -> 0.16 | 42.7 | 23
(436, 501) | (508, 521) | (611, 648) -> 0.14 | 43.2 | 23.1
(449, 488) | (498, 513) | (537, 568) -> 0.00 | 42.5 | 26.8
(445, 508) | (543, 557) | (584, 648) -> 0.20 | 41.5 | 22.7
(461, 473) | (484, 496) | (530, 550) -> -0.19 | 40.1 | 29.7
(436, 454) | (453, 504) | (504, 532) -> -0.04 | 46.6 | 33.1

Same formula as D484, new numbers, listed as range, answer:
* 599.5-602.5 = 21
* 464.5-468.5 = 39.9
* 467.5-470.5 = 40.7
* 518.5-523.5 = 30.2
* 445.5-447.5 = 47.4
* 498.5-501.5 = 36.5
